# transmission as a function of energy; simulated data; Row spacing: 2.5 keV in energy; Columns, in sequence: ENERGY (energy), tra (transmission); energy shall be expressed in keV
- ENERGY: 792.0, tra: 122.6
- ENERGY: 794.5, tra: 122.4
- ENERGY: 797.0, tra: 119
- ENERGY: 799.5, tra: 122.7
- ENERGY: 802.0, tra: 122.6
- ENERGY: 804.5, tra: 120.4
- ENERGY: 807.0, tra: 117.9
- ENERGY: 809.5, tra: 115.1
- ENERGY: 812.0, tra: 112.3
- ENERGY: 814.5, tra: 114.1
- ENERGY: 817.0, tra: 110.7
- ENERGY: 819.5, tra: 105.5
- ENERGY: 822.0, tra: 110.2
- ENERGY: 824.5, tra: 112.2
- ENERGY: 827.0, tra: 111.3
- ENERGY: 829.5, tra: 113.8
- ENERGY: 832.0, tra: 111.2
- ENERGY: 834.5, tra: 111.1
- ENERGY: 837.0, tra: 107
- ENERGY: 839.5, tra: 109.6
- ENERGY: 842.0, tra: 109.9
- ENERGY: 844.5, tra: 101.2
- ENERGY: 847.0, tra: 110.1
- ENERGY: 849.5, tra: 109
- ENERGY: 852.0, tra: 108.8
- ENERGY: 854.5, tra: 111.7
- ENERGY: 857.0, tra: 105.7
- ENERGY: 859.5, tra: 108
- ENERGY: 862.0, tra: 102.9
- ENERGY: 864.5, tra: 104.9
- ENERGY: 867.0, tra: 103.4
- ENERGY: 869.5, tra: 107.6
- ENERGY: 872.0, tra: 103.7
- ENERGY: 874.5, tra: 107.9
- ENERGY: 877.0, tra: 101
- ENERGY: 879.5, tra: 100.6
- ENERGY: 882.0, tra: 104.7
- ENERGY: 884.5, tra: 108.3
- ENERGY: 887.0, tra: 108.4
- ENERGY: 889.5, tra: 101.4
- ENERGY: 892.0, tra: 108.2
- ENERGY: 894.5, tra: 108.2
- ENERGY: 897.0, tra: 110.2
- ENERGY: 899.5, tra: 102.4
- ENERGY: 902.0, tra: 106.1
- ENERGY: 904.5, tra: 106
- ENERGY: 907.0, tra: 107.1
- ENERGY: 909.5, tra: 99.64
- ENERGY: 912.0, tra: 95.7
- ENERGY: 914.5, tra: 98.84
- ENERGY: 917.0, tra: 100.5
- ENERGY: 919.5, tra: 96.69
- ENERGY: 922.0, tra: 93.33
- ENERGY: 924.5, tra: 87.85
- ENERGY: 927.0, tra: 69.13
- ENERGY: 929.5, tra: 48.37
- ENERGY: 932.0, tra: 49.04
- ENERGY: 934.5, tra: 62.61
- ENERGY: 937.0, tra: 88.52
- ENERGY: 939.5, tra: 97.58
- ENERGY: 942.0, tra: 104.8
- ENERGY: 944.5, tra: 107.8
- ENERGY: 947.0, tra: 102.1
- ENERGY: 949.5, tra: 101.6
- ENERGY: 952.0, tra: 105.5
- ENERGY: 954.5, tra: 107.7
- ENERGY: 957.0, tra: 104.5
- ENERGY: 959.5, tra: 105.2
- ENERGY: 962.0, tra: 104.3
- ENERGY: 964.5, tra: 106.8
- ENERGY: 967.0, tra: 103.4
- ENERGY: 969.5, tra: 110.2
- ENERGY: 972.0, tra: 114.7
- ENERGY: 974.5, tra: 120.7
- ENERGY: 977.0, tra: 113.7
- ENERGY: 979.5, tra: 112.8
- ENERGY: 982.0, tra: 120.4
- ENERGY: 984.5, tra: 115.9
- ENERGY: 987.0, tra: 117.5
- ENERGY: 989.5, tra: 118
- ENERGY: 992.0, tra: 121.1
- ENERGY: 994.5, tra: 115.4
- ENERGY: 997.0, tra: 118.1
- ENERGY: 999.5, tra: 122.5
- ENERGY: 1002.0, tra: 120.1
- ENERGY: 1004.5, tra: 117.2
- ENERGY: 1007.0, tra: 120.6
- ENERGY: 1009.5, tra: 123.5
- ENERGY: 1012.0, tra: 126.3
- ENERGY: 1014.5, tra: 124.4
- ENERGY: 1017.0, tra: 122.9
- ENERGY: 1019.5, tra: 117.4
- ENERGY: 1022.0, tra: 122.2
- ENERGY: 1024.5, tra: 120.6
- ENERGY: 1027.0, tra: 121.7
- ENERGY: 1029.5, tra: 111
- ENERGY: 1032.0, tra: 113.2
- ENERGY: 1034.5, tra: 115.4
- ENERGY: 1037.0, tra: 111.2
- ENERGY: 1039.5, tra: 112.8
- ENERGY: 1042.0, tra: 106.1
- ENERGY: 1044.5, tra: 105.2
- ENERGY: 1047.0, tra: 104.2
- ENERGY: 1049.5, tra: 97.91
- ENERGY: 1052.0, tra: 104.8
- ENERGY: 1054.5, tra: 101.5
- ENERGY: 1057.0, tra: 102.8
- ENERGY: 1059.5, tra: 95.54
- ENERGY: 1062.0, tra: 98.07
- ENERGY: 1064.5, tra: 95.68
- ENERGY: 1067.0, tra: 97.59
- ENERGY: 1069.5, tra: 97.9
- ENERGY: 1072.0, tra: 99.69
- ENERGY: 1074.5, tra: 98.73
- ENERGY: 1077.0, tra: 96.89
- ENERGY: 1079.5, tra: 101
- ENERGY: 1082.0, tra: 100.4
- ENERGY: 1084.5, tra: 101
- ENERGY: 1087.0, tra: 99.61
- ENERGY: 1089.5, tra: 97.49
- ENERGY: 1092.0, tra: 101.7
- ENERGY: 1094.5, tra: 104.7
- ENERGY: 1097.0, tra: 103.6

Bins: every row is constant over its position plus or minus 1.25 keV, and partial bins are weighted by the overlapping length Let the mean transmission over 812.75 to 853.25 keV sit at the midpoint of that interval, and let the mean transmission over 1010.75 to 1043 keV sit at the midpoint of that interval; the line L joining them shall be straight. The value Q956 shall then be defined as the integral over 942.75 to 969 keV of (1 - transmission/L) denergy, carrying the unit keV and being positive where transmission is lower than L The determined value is 2.2 keV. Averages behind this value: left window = 110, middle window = 105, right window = 117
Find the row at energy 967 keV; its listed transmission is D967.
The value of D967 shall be 103.4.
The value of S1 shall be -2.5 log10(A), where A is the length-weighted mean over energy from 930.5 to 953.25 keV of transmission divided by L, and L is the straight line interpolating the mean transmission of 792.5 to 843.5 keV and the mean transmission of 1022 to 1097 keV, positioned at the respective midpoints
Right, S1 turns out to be 0.20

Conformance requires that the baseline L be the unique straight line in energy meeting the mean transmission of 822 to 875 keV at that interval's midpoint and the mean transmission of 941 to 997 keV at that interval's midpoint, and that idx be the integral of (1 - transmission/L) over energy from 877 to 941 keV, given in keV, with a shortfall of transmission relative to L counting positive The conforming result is 8.7 keV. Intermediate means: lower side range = 108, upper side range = 111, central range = 94.5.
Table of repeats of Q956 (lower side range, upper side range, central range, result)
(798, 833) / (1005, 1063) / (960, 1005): -0.9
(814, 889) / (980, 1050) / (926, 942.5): 5.8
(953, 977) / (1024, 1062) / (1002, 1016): -1.8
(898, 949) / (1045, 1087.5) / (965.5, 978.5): -2.5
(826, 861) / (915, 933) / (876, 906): -4.7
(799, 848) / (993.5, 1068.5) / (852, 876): 1.3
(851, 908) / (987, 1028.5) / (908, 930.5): 4.5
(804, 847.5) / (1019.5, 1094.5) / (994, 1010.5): -2.1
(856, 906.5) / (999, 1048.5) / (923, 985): 7.3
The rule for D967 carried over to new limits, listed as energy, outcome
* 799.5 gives 122.7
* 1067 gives 97.59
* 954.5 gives 107.7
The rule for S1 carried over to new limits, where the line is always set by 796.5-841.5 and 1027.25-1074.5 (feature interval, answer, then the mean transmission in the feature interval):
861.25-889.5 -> 0.07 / 105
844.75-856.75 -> 0.03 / 109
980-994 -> -0.11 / 118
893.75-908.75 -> 0.04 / 106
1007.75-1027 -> -0.16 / 122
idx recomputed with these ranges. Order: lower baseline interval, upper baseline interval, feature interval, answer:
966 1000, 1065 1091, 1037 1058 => -0.1 keV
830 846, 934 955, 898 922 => 0.2 keV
